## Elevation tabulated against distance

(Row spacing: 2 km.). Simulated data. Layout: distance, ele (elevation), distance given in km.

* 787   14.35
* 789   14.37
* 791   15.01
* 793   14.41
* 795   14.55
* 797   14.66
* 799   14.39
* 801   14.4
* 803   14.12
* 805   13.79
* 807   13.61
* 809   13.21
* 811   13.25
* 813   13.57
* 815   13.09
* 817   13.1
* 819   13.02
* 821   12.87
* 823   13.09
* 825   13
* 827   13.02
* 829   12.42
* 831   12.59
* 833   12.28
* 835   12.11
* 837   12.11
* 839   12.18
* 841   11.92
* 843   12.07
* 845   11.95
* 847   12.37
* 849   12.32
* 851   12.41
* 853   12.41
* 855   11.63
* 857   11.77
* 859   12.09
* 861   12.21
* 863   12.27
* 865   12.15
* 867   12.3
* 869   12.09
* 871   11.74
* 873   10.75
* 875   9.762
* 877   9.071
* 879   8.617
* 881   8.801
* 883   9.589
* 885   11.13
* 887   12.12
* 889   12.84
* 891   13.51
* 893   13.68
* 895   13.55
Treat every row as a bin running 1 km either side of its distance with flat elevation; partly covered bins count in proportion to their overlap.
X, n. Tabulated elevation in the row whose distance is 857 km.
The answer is 11.77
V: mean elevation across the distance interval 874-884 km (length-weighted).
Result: 9.17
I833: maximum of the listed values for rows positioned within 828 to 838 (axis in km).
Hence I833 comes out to 12.59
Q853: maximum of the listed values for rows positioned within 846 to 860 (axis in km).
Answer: 12.41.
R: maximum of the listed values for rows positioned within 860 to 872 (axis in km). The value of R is 12.3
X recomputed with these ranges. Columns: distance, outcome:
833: 12.28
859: 12.09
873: 10.75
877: 9.071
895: 13.55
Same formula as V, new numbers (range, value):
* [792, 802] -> 14.5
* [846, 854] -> 12.4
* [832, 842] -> 12.1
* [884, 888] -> 11.6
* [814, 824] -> 13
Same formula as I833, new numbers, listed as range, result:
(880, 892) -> 13.51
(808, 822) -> 13.57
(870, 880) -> 11.74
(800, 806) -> 14.4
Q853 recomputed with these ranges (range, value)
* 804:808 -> 13.79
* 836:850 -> 12.37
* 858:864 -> 12.27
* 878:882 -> 8.801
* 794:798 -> 14.66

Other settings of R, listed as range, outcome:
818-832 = 13.09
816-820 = 13.1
